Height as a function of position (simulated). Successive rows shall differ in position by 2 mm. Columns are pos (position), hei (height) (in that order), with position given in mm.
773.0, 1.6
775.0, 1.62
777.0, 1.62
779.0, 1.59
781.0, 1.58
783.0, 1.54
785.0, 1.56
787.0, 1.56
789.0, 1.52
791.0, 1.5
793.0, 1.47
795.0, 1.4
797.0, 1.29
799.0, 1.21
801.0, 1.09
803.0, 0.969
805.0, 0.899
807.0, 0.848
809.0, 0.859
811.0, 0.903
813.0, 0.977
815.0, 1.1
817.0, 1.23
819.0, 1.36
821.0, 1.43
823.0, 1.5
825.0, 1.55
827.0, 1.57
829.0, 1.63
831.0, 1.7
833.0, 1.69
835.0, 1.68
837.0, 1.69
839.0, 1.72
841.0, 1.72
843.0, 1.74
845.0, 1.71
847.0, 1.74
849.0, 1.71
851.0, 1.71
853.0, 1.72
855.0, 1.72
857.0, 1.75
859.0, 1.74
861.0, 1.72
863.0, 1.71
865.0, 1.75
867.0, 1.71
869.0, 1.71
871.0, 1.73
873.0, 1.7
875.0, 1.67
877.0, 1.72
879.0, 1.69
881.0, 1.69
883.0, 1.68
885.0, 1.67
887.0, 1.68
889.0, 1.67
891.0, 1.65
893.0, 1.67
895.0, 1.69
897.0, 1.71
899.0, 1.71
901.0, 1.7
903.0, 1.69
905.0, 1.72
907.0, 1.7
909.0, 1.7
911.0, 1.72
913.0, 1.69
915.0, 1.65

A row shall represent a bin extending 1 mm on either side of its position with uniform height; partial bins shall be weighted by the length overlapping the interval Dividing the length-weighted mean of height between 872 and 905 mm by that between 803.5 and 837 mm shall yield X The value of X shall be 1.28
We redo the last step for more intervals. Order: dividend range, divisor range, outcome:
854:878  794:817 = 1.63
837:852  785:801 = 1.22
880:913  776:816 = 1.33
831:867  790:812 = 1.52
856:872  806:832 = 1.35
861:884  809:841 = 1.19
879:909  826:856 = 1.00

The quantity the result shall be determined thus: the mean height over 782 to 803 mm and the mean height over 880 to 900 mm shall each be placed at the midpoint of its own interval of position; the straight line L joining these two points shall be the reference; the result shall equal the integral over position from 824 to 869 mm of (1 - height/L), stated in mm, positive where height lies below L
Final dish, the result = -4.24 mm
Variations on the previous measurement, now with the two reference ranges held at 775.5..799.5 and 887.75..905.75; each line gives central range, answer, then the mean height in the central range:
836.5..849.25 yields -1.0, 1.72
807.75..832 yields 3.8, 1.31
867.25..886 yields -0.5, 1.7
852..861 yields -0.6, 1.73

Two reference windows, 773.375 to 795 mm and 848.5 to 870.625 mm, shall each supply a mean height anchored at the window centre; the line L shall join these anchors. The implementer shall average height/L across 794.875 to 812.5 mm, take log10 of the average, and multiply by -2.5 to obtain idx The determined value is 0.47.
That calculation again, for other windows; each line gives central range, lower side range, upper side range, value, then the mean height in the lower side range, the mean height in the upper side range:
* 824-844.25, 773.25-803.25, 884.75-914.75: -0.08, 1.45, 1.69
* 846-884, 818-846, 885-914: -0.04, 1.62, 1.69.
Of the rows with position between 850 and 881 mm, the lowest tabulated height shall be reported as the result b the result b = 1.67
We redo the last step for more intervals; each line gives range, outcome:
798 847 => 0.848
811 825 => 0.903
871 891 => 1.65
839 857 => 1.71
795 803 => 0.969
